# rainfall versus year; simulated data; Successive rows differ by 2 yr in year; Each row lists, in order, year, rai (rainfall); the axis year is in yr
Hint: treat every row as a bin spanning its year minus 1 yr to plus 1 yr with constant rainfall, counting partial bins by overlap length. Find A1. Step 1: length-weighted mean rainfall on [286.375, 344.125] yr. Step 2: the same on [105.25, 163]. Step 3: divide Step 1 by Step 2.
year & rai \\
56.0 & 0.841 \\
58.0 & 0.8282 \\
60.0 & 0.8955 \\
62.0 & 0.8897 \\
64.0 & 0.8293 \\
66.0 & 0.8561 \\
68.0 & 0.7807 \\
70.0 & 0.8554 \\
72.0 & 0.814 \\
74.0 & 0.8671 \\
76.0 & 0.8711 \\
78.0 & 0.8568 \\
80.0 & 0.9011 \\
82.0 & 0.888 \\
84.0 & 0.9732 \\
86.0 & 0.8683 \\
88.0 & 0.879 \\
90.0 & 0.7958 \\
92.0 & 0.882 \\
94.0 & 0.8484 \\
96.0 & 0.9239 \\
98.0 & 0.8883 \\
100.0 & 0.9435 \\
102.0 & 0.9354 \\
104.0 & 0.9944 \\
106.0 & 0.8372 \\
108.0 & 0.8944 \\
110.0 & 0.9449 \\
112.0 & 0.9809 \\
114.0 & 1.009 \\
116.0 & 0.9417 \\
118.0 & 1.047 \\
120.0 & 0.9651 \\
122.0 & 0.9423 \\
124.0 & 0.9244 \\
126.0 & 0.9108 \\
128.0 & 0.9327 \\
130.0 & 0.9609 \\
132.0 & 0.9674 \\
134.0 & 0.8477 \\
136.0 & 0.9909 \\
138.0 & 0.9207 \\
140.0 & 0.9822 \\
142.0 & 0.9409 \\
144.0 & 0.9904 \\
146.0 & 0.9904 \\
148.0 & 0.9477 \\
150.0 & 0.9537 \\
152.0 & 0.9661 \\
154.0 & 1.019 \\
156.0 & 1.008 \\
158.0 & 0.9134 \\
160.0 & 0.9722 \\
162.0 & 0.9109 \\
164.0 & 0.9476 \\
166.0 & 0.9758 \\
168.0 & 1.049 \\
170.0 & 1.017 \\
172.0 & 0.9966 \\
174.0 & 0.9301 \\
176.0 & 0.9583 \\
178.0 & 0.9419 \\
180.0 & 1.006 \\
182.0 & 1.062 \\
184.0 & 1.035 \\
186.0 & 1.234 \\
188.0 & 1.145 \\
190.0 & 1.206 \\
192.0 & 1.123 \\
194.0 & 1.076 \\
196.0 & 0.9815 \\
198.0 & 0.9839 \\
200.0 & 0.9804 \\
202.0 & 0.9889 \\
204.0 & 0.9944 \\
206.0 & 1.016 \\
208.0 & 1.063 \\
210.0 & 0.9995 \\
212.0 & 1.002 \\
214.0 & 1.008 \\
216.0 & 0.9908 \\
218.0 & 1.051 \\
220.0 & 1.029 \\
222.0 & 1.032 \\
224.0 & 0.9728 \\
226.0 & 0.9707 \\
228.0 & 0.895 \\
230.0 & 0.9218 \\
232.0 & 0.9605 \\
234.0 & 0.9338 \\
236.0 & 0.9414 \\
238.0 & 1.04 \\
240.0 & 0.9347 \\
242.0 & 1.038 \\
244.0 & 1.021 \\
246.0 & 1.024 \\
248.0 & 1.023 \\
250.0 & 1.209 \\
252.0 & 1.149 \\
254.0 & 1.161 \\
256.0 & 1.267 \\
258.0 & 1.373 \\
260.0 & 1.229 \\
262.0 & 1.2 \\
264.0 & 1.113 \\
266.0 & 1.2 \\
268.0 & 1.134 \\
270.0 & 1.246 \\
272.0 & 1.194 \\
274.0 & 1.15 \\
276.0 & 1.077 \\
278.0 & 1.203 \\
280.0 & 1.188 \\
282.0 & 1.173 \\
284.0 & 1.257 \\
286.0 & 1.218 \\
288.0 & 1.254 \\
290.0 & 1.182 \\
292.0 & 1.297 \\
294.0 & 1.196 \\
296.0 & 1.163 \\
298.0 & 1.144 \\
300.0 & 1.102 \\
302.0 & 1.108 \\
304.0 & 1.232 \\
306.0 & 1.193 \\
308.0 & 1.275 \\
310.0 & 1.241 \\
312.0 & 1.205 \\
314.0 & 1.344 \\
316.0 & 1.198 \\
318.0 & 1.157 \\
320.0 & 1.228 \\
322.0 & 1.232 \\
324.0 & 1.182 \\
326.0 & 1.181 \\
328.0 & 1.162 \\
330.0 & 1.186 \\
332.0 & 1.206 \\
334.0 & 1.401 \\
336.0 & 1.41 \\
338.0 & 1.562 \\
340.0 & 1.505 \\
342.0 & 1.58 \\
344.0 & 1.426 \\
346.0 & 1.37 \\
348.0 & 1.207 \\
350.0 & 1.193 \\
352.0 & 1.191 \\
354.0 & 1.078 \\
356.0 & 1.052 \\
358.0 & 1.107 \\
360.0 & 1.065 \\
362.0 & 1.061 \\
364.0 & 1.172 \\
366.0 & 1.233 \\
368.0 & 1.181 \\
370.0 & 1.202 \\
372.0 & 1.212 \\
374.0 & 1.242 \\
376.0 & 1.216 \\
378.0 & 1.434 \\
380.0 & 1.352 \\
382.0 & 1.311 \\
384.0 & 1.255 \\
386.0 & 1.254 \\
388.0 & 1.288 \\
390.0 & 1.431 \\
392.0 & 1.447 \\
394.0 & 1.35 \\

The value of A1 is 1.3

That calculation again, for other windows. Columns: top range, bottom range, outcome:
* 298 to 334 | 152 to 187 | 1.21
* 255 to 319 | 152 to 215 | 1.18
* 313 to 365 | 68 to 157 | 1.35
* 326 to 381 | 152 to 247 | 1.25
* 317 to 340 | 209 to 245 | 1.29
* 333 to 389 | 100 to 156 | 1.33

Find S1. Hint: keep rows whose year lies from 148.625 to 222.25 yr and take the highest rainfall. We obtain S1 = 1.234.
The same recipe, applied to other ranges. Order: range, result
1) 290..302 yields 1.297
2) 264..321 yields 1.344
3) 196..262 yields 1.373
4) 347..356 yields 1.207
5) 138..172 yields 1.049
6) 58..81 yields 0.9011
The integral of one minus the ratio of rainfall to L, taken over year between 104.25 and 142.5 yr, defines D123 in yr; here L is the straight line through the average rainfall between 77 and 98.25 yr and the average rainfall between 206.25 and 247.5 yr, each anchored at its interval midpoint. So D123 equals -1.5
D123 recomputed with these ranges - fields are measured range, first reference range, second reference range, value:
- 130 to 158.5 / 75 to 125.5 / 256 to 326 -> 0.65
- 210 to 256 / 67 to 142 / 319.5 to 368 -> 3.13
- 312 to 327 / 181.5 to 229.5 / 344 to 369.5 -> -1.06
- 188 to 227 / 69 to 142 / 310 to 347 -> 2.35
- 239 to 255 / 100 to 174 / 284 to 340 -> 0.91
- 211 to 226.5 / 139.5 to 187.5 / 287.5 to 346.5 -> 1.15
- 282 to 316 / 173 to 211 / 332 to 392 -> -0.66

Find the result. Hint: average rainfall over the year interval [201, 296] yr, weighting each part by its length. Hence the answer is 1.1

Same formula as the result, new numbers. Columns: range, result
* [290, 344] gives 1.26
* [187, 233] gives 1.02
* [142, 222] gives 1.01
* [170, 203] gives 1.04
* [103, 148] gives 0.951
